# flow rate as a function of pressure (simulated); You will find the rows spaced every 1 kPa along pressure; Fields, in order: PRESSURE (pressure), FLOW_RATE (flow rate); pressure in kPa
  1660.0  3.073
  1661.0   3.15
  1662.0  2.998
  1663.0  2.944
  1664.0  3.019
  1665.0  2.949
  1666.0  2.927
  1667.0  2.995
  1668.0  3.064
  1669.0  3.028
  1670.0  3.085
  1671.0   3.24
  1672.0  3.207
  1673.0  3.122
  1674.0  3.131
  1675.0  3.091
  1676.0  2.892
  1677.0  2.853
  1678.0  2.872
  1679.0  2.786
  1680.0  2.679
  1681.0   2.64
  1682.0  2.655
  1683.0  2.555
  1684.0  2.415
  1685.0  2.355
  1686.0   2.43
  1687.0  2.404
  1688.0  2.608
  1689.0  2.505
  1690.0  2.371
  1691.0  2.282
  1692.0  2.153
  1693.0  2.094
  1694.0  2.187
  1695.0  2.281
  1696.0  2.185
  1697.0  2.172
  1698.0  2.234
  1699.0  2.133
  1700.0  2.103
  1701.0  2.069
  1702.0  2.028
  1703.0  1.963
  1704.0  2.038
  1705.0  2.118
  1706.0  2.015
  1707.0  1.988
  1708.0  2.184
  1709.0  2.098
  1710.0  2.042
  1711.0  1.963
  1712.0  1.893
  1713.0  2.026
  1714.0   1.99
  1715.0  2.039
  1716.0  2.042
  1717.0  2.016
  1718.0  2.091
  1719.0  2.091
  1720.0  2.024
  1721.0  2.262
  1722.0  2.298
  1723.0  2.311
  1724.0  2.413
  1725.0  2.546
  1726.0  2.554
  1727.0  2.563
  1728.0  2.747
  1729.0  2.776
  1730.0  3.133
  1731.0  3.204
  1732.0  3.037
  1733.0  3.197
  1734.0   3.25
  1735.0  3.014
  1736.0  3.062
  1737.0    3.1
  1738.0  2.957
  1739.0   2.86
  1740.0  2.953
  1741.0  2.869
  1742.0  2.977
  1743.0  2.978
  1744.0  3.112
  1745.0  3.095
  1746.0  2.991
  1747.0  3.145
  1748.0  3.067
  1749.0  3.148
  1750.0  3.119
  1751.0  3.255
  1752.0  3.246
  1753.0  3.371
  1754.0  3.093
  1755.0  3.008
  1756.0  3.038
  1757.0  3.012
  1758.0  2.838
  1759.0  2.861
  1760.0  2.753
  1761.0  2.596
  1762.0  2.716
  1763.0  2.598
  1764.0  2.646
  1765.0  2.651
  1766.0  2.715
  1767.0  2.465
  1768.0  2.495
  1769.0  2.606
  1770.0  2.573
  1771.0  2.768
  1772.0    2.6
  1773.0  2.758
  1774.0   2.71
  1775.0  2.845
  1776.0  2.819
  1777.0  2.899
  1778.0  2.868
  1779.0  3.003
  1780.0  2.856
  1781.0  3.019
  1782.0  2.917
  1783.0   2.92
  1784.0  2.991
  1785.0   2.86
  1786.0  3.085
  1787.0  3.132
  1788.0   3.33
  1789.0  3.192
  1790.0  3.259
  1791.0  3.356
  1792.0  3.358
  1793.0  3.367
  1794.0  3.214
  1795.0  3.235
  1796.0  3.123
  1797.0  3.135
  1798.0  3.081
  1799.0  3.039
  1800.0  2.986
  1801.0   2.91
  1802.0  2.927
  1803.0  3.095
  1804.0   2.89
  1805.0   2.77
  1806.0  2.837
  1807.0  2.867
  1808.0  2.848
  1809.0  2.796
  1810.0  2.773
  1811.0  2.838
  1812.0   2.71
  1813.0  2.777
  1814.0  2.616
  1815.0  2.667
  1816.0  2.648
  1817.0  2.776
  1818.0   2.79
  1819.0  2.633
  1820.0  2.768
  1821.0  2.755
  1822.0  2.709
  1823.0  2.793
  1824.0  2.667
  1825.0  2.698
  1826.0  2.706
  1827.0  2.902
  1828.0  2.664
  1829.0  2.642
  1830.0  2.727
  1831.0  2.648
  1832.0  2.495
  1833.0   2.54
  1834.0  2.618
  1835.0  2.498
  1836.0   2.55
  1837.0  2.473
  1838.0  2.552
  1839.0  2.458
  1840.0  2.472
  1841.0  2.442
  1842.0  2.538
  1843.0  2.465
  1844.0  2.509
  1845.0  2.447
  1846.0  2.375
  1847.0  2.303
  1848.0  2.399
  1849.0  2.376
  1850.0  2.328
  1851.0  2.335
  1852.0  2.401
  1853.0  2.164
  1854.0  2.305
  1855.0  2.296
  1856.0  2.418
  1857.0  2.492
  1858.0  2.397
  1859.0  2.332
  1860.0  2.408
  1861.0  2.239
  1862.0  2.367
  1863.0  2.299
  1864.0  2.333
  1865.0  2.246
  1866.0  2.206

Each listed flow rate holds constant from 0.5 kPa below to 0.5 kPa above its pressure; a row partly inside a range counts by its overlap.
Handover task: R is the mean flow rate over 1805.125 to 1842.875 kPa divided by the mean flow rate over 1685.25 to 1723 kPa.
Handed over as 1.2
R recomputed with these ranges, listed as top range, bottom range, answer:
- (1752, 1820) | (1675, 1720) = 1.28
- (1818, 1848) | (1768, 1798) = 0.87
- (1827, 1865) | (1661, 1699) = 0.91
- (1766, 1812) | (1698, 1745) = 1.19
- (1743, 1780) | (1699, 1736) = 1.23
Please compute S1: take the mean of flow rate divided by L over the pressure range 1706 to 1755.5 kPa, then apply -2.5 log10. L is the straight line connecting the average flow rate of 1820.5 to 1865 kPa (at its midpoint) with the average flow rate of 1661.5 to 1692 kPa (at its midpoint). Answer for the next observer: 0.01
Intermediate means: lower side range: 2.79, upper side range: 2.49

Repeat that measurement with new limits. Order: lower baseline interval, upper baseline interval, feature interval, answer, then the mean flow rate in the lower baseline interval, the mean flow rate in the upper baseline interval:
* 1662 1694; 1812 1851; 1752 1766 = -0.08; 2.75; 2.59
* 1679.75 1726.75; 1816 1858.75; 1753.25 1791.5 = -0.20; 2.22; 2.54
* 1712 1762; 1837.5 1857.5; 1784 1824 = -0.16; 2.77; 2.4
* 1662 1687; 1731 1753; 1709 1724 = 0.39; 2.87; 3.08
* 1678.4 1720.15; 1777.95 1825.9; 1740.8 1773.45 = -0.11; 2.22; 2.93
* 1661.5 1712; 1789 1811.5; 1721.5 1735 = -0.03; 2.52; 3.04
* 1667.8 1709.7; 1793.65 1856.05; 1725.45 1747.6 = -0.17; 2.48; 2.67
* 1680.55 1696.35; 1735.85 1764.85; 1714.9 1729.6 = 0.16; 2.38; 2.98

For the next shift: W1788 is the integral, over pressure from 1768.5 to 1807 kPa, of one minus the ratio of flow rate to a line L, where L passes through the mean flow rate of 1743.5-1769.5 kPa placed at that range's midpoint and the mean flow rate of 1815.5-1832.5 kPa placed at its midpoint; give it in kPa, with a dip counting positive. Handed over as -2.3 kPa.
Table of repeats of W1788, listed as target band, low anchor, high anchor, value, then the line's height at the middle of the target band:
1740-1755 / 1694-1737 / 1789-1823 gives -3.2 kPa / 2.55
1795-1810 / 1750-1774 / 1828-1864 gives -1.8 kPa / 2.63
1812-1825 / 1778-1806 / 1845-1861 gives 0.2 kPa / 2.76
